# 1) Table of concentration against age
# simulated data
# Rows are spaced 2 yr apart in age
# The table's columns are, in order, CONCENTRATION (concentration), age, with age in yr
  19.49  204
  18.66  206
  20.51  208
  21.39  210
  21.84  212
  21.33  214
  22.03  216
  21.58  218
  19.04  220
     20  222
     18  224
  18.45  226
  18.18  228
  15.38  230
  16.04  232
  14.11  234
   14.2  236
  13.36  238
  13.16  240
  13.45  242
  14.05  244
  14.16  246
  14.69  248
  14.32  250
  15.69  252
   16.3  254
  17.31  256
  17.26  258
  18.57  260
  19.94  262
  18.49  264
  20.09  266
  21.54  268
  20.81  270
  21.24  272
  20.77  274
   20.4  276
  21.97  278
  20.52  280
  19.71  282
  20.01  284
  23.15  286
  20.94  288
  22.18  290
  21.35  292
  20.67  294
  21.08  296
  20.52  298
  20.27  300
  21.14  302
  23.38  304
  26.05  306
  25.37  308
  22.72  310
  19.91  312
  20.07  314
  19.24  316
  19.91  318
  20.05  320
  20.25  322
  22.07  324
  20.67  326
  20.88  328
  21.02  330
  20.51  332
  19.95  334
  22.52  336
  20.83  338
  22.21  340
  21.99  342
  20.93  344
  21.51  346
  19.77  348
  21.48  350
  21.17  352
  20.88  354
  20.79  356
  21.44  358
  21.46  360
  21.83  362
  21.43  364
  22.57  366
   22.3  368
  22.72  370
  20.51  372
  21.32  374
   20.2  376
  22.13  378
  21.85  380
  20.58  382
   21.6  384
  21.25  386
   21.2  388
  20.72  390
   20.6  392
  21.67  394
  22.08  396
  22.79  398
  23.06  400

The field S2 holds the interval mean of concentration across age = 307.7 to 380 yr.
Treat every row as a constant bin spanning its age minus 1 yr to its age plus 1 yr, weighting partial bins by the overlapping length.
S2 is 21.2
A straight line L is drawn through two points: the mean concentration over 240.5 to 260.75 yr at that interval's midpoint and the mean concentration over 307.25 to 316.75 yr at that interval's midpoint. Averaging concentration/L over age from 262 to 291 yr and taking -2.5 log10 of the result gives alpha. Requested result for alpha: -0.16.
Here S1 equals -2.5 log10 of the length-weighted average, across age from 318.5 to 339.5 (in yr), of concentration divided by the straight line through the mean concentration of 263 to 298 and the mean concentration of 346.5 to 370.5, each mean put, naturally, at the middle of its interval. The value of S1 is 0.018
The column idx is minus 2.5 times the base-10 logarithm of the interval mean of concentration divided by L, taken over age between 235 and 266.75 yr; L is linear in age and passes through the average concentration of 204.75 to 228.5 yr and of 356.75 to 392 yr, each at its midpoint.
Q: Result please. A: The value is 0.27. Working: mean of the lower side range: 20.1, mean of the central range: 15.9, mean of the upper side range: 21.4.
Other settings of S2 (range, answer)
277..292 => 21.2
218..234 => 17.9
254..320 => 20.8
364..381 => 21.7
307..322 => 21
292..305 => 21.2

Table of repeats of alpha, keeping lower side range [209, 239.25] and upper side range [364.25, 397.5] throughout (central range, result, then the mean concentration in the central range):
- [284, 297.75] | -0.093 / 21.4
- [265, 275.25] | -0.090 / 20.9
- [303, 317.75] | -0.115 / 22.3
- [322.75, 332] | -0.036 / 21.1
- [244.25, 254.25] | 0.255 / 14.9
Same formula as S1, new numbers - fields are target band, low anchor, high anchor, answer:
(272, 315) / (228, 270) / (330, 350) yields -0.16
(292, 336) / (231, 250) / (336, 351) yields -0.11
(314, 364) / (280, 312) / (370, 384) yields 0.03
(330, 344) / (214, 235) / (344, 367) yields -0.02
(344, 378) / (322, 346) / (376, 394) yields -0.01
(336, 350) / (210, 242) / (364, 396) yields -0.04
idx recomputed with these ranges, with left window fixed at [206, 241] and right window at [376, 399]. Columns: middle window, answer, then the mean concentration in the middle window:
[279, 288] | -0.08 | 20.9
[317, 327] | -0.02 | 20.6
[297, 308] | -0.14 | 22.6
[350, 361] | -0.02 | 21.2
